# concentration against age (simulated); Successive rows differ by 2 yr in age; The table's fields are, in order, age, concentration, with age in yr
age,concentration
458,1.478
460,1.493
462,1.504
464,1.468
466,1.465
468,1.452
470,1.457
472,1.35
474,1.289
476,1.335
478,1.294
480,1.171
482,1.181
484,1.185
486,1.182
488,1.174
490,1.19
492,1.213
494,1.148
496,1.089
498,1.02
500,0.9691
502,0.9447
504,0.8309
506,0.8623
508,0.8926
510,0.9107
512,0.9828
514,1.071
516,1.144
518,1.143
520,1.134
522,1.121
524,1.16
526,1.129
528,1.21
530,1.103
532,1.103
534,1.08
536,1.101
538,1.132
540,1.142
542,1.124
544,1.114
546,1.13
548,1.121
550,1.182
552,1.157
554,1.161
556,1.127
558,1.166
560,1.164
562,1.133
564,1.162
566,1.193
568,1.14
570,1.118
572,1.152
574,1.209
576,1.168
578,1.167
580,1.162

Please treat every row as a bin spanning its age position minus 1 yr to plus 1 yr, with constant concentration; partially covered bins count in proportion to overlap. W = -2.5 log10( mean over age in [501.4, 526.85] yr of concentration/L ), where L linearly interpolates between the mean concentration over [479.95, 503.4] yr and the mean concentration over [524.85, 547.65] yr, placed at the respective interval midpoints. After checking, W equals 0.10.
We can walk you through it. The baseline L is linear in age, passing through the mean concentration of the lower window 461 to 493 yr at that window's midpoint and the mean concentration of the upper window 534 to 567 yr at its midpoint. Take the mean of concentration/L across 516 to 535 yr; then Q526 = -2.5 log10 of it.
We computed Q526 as 0.06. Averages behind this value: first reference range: 1.31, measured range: 1.13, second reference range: 1.14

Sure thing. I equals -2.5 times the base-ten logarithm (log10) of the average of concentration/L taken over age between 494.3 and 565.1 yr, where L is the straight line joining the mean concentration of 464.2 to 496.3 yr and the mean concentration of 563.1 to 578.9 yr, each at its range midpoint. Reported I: 0.12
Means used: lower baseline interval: 1.27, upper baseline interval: 1.16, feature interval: 1.09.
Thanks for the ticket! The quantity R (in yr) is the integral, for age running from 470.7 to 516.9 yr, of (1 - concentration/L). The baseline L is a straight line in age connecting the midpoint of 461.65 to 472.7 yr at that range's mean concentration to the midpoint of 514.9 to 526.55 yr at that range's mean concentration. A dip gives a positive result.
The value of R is 6.8 yr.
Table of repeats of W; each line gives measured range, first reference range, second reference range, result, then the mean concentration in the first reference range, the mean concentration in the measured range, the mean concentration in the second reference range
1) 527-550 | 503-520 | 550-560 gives -0.03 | 0.989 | 1.13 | 1.16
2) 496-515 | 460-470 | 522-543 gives 0.31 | 1.47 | 0.95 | 1.13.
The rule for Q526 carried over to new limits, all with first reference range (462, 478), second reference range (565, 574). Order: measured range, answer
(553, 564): 0.031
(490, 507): 0.291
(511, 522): 0.173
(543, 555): 0.058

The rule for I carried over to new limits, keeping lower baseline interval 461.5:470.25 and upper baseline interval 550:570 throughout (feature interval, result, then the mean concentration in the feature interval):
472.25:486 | 0.15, 1.24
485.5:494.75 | 0.17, 1.18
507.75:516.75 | 0.29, 1.01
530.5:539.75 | 0.12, 1.11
